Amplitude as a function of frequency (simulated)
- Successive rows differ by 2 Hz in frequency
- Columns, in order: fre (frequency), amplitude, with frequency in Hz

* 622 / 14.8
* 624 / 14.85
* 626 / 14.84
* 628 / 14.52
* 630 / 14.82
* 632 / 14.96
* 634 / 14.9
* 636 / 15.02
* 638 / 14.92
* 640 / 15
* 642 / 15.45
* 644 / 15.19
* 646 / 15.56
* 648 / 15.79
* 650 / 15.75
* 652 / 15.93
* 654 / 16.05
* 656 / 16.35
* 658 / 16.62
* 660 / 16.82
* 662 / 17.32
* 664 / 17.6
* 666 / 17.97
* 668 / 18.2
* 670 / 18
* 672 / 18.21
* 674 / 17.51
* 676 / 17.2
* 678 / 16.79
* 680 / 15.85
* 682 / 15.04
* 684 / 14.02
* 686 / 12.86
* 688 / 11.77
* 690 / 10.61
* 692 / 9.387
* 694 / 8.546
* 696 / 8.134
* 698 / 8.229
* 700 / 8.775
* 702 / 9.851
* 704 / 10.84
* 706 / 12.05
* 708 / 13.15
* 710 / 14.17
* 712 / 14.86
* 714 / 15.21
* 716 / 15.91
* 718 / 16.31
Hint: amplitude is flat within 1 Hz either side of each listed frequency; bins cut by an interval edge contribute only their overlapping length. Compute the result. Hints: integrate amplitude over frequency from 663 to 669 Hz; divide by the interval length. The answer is 17.9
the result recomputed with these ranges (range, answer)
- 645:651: 15.7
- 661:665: 17.5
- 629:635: 14.9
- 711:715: 15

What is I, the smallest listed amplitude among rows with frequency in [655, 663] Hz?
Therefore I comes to 16.35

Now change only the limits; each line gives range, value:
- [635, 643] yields 14.92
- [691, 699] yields 8.134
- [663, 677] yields 17.2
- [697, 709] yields 8.229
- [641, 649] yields 15.19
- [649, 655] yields 15.75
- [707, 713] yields 13.15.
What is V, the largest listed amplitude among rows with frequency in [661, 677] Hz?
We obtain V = 18.21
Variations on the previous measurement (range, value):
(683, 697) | 14.02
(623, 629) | 14.85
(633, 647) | 15.56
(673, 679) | 17.51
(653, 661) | 16.82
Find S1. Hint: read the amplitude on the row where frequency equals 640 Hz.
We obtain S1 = 15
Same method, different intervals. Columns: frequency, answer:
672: 18.21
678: 16.79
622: 14.8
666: 17.97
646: 15.56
